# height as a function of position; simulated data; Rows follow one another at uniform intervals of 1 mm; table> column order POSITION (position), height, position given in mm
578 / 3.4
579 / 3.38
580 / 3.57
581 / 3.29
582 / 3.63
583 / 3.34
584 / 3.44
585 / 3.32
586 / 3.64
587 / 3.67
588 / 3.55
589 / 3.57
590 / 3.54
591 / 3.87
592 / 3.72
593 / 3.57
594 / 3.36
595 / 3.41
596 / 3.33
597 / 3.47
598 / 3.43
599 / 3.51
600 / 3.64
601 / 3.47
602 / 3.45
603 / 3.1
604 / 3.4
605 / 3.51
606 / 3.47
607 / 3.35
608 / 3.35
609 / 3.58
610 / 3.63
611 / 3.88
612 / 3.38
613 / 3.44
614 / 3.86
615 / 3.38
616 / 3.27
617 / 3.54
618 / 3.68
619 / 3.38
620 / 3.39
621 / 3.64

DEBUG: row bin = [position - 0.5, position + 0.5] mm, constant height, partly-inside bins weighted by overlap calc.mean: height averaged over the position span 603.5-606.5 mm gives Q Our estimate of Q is 3.46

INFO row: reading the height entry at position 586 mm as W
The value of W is 3.64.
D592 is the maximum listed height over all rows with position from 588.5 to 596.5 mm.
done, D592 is 3.87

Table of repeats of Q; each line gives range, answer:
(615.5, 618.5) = 3.5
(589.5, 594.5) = 3.61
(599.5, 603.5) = 3.42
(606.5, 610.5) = 3.48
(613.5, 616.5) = 3.5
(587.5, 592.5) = 3.65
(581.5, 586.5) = 3.47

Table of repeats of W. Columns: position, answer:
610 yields 3.63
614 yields 3.86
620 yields 3.39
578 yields 3.4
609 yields 3.58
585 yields 3.32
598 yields 3.43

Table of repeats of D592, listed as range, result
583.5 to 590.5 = 3.67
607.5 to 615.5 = 3.88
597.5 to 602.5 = 3.64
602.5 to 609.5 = 3.58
